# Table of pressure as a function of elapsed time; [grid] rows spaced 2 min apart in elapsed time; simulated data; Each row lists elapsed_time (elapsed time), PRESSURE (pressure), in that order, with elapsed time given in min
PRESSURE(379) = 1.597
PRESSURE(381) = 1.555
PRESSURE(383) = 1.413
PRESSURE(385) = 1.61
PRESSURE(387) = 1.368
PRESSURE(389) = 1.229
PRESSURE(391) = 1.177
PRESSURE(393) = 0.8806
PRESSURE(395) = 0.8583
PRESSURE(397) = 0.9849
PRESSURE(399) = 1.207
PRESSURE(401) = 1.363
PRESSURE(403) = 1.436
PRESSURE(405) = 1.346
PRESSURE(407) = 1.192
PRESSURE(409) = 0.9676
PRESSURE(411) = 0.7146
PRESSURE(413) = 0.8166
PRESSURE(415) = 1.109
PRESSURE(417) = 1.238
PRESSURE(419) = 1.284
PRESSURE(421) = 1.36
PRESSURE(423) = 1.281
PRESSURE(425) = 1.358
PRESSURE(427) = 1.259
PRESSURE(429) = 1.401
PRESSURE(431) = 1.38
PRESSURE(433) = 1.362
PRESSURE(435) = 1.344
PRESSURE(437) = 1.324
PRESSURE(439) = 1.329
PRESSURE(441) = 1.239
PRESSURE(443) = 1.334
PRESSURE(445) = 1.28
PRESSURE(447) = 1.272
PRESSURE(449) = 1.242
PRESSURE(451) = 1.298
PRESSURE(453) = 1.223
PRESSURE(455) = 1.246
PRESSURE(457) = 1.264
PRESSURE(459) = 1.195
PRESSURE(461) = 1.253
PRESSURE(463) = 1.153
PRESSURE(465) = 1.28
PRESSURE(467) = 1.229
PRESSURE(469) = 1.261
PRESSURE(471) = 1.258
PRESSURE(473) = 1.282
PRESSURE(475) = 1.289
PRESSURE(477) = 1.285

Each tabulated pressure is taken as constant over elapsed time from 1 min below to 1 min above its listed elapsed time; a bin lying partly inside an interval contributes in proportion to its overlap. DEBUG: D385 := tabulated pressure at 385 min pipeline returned 1.61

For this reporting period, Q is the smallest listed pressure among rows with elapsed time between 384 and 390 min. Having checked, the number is 1.229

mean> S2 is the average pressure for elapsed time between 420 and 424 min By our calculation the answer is 1.32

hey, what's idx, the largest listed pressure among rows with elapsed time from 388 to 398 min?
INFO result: 1.229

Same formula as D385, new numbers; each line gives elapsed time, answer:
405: 1.346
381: 1.555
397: 0.9849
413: 0.8166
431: 1.38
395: 0.8583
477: 1.285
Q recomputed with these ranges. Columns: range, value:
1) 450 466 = 1.153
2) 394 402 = 0.8583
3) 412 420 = 0.8166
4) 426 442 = 1.239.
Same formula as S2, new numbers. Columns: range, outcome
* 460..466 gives 1.23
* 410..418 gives 0.97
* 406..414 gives 0.923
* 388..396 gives 1.04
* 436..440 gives 1.33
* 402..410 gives 1.24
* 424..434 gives 1.35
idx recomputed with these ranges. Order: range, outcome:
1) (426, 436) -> 1.401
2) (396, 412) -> 1.436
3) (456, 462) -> 1.264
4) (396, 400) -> 1.207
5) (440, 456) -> 1.334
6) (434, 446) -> 1.344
